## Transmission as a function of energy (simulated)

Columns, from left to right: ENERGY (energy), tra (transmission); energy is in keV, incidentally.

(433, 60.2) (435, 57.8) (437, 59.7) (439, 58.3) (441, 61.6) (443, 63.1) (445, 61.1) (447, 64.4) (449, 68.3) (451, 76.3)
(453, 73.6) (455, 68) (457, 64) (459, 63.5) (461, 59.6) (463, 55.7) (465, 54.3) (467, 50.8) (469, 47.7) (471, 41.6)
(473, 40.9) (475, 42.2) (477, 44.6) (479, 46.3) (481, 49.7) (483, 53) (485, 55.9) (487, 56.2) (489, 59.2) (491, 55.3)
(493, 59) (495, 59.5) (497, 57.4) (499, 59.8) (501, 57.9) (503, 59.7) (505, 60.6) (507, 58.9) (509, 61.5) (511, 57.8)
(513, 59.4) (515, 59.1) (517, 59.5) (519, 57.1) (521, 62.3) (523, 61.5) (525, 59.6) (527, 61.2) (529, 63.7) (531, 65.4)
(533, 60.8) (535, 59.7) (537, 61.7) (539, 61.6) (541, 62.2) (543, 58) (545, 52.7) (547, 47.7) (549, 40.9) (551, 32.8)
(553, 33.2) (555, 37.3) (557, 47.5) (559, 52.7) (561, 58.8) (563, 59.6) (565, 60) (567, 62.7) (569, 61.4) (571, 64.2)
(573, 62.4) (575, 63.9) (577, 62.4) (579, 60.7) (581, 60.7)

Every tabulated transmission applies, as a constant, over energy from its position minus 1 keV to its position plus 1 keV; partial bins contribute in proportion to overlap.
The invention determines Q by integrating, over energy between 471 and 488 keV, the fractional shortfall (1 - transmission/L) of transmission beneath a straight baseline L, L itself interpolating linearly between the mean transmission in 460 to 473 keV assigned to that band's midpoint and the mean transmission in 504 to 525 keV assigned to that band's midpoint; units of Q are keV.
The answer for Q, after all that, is 1.63 keV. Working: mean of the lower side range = 50.8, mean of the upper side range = 59.8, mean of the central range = 48.2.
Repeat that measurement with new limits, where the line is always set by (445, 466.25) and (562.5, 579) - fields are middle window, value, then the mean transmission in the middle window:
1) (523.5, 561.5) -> 5.51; 53.6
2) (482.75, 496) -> 1.38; 57.1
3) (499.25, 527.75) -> 1.59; 59.7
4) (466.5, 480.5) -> 4.20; 44.8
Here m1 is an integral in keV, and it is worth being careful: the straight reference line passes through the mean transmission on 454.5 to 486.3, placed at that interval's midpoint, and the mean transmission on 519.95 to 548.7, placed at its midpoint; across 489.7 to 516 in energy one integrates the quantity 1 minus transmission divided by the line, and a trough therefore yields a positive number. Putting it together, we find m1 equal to -1.5 keV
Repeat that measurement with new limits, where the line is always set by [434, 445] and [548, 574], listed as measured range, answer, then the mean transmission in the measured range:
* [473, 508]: 1.2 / 54.6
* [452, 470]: -0.3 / 59.7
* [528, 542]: -2.2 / 62.2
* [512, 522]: -0.8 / 59.5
